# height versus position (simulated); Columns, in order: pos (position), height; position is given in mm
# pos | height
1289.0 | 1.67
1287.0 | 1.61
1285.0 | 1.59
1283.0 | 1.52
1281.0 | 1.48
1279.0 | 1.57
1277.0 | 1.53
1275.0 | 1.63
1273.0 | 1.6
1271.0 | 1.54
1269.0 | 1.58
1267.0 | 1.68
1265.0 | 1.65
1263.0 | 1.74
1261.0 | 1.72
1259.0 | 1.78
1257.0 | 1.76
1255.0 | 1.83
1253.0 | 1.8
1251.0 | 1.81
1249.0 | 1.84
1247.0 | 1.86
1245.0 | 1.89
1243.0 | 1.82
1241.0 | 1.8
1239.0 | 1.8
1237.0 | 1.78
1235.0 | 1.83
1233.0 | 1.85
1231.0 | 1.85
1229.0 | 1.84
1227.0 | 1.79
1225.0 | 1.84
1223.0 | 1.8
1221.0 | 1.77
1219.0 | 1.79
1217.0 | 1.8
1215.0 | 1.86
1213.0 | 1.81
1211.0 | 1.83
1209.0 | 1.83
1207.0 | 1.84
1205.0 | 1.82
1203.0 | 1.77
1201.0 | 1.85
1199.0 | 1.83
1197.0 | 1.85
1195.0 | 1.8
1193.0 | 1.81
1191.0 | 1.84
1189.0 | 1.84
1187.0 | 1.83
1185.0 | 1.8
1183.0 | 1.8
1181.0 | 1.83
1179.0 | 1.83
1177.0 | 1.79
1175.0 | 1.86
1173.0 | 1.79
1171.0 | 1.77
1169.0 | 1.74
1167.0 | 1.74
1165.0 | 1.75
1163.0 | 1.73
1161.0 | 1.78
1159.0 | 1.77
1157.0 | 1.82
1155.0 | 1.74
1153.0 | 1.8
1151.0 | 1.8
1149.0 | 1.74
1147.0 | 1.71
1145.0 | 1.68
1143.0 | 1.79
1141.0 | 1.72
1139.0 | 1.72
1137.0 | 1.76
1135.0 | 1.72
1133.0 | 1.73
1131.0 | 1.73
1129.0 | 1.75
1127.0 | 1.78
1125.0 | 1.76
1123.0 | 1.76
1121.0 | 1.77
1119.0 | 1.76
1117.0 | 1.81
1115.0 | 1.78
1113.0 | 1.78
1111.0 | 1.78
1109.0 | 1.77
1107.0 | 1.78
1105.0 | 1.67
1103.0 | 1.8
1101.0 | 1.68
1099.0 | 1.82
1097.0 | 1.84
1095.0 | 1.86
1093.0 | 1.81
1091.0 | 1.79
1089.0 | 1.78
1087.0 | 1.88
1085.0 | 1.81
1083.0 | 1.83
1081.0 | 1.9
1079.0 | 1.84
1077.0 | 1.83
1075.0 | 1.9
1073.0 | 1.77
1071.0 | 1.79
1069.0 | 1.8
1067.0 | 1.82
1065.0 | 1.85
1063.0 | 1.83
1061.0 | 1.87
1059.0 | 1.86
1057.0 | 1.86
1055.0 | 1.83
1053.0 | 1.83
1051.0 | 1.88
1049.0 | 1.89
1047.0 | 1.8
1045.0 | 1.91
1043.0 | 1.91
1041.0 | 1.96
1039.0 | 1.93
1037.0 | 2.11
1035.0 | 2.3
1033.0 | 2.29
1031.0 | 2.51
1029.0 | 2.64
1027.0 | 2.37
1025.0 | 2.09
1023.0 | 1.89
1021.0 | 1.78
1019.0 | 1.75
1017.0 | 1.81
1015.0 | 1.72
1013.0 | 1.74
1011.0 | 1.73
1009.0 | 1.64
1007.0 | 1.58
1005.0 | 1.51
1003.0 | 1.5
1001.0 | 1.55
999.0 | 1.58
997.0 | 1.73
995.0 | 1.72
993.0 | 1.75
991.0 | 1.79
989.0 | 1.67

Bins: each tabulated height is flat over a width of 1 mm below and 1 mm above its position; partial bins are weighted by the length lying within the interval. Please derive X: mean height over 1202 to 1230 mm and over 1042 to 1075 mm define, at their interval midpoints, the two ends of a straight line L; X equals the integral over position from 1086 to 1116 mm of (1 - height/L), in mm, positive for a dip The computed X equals 0.8 mm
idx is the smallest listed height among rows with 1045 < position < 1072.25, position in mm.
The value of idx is 1.79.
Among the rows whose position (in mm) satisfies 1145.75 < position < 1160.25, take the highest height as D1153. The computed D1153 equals 1.82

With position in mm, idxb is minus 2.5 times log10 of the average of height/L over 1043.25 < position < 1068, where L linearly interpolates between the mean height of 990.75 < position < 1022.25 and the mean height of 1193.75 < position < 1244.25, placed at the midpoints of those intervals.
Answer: -0.09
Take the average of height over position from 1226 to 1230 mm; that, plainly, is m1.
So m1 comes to 1.81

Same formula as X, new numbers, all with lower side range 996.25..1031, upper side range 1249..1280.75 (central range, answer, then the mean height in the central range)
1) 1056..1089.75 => -0.9 mm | 1.84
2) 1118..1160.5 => 0.0 mm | 1.75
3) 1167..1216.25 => -2.7 mm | 1.82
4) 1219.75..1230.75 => -0.7 mm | 1.81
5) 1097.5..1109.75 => 0.1 mm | 1.76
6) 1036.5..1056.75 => -1.1 mm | 1.9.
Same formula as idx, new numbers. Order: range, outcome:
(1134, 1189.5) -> 1.68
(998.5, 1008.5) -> 1.5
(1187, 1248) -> 1.77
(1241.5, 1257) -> 1.76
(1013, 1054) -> 1.72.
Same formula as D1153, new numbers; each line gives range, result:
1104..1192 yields 1.86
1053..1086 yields 1.9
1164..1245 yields 1.89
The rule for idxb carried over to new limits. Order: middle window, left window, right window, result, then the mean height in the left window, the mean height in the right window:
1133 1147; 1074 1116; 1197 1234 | 0.05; 1.81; 1.82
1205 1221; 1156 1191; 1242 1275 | -0.03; 1.79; 1.74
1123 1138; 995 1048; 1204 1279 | 0.05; 1.89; 1.77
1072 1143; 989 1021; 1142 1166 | -0.03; 1.68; 1.76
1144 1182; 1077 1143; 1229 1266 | 0.01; 1.78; 1.8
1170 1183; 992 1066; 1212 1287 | -0.02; 1.88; 1.74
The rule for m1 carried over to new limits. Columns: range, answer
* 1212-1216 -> 1.83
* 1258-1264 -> 1.75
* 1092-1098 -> 1.84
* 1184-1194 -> 1.82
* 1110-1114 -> 1.78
